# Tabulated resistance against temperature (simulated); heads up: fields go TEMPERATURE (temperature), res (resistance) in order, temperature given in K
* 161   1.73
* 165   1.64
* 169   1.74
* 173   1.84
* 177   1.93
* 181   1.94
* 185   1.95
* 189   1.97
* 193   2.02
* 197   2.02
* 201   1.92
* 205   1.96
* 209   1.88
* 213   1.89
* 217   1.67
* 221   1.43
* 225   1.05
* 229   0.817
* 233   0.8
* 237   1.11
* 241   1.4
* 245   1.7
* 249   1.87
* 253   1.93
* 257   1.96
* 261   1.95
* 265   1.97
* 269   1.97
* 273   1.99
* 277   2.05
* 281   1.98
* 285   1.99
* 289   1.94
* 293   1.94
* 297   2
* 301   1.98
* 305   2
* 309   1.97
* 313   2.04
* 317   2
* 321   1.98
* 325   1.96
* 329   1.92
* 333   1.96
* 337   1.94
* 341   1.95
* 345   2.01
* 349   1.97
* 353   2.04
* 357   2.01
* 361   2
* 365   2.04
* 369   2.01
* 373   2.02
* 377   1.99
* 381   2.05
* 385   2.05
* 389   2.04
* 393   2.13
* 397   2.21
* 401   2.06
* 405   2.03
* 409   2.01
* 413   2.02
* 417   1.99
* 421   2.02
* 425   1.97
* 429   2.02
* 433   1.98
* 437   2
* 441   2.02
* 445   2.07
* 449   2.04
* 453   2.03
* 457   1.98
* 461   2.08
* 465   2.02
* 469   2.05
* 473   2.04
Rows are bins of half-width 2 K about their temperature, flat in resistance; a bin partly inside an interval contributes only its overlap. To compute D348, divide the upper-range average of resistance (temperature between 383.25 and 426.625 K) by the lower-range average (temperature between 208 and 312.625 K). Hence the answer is 1.2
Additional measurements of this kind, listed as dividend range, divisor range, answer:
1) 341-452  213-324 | 1.15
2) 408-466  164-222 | 1.08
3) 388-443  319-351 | 1.04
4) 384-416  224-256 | 1.52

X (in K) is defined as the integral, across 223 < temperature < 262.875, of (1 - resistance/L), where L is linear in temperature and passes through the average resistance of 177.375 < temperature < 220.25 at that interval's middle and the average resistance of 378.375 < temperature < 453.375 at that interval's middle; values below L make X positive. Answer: 9.9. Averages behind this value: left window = 1.91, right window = 2.04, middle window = 1.46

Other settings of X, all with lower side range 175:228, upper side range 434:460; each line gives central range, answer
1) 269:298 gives -1.7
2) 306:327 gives -1.0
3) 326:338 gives -0.1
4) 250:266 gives -0.8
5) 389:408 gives -1.1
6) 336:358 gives -0.6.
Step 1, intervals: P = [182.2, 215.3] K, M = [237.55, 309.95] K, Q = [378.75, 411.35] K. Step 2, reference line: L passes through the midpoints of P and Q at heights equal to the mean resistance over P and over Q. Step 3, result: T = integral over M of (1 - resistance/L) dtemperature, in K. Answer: 3.3 K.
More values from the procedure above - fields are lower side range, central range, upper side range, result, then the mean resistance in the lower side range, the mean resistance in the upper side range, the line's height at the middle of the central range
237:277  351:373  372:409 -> -0.1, 1.83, 2.06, 2.01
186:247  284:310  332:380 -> -2.2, 1.58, 2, 1.82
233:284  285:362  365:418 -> -2.7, 1.79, 2.05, 1.91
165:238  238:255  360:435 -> 0.6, 1.67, 2.03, 1.75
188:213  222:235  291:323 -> 6.8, 1.96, 1.99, 1.96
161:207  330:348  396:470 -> 0.1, 1.9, 2.03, 1.98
